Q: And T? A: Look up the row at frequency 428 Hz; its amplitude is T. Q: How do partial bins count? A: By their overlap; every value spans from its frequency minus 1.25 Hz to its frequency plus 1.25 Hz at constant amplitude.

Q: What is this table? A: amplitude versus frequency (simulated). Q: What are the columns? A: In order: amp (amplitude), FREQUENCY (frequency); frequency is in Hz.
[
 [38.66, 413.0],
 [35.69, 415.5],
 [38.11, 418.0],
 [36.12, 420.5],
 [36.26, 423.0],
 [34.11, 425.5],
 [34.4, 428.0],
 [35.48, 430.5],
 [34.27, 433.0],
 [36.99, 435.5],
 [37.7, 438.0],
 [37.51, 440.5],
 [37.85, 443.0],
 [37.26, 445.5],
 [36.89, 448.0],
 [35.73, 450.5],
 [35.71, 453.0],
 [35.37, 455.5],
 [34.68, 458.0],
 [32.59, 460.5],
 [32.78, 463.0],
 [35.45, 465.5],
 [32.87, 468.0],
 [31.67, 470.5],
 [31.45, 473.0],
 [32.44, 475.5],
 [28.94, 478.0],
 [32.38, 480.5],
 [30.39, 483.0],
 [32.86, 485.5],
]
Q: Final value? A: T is 34.4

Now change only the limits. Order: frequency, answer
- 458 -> 34.68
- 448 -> 36.89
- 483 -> 30.39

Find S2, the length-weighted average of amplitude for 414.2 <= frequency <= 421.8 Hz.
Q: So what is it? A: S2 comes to 36.7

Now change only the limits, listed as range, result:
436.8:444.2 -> 37.7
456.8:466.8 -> 33.9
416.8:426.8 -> 36.1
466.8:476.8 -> 32.1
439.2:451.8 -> 37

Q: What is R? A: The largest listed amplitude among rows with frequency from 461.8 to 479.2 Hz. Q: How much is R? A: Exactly 35.45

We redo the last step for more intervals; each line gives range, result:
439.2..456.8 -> 37.85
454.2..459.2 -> 35.37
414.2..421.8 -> 38.11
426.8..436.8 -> 36.99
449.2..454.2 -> 35.73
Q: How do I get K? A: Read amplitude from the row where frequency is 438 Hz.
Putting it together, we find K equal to 37.7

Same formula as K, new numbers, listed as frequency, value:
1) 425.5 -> 34.11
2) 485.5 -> 32.86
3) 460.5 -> 32.59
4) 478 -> 28.94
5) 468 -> 32.87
